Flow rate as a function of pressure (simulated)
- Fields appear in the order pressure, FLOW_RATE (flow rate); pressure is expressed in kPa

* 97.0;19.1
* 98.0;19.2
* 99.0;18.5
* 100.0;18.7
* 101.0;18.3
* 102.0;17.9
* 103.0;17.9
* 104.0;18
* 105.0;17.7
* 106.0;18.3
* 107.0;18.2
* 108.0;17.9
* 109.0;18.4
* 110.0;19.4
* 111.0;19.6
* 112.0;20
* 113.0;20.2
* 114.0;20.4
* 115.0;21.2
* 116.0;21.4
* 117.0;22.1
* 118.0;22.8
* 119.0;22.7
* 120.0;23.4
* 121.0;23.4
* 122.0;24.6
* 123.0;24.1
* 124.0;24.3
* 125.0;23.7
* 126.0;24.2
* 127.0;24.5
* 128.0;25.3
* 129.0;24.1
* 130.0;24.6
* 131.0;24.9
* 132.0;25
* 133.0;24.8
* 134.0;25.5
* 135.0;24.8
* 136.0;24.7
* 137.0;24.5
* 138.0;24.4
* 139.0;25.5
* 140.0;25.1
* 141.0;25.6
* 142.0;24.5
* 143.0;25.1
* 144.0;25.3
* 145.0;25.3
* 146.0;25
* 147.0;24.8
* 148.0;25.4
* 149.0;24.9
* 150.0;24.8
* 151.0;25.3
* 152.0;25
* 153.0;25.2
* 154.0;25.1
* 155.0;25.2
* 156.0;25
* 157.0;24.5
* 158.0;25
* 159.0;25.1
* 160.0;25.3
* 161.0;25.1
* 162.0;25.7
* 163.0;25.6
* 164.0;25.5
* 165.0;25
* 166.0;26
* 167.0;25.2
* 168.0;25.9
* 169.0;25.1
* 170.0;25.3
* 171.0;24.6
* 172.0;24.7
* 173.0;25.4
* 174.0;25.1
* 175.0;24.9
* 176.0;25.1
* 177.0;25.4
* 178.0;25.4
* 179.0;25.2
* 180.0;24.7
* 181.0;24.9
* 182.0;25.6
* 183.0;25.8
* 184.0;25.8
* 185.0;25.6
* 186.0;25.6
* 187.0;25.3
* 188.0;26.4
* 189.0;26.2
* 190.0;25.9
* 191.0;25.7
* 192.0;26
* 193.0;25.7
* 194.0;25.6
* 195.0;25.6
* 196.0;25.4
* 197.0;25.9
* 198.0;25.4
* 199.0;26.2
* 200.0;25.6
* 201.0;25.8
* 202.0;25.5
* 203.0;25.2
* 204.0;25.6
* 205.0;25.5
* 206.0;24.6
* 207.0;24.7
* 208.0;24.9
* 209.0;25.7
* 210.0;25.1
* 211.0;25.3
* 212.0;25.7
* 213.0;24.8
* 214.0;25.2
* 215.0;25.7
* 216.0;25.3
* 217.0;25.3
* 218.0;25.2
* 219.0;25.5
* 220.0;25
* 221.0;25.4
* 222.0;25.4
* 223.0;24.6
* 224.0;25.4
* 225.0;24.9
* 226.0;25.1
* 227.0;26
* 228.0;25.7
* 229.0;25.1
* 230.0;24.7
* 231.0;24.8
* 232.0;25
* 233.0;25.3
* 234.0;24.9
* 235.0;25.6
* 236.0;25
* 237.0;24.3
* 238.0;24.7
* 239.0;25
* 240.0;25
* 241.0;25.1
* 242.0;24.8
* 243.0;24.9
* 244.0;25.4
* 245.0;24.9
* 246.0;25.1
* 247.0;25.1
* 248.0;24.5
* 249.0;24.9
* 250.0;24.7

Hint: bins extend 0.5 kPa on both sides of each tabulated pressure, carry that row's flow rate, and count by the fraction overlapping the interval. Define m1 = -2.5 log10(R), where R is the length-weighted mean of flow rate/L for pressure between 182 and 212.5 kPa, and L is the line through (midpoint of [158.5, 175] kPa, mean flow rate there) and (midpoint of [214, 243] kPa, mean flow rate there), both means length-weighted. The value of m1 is -0.016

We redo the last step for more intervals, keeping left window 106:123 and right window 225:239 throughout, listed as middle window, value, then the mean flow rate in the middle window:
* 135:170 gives -0.129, 25.1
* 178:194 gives -0.095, 25.6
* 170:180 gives -0.089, 25.1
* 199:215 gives -0.049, 25.3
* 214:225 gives -0.027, 25.3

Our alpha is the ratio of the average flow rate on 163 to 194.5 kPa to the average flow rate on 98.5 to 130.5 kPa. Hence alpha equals 1.20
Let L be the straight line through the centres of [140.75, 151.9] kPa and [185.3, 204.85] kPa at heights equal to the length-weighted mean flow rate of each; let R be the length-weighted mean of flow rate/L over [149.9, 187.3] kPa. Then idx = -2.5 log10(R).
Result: 0.01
